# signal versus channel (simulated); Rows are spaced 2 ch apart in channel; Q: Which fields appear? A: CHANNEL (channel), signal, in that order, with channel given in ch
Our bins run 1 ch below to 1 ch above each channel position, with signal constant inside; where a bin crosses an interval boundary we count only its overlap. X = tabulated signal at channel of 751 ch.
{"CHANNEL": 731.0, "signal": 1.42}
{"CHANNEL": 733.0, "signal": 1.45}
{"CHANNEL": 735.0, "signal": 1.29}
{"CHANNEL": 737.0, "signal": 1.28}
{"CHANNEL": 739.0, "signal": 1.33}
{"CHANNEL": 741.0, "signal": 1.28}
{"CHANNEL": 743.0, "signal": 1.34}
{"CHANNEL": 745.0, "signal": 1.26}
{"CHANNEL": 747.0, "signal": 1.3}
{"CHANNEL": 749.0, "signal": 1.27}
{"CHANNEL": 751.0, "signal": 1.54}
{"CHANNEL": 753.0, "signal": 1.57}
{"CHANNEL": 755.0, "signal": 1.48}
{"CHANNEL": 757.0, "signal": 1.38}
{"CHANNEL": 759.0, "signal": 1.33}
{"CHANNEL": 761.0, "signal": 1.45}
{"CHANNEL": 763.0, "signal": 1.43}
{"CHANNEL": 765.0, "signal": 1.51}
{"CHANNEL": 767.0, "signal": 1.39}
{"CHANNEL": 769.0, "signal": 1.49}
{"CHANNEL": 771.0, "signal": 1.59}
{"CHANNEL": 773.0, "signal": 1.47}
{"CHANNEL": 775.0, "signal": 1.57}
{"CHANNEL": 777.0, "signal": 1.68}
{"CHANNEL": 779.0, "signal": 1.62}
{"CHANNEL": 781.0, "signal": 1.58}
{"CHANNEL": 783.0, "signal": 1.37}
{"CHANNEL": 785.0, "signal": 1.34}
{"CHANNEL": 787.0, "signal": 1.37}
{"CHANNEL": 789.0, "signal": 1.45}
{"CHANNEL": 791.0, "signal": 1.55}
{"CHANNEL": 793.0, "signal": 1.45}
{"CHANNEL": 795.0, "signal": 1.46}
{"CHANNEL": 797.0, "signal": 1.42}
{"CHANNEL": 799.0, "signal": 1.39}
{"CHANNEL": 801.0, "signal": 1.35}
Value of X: 1.54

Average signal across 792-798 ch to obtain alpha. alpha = 1.44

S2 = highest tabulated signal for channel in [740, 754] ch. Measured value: 1.57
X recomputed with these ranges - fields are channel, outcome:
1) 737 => 1.28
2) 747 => 1.3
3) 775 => 1.57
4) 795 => 1.46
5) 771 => 1.59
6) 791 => 1.55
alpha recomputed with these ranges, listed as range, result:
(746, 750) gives 1.29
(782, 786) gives 1.35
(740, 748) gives 1.29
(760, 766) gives 1.46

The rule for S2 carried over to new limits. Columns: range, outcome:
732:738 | 1.45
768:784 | 1.68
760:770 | 1.51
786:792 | 1.55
